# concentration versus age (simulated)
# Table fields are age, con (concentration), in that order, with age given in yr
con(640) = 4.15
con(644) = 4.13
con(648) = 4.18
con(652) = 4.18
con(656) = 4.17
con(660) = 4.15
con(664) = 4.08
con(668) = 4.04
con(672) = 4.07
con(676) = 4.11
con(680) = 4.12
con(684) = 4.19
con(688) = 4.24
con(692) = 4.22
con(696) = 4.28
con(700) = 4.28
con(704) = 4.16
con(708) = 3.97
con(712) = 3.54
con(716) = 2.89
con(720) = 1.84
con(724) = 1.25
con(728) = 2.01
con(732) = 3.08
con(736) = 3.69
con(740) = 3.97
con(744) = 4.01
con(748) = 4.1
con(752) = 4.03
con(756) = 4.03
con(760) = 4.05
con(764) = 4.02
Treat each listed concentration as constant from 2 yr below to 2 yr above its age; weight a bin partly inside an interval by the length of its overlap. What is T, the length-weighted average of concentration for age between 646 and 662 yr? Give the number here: 4.17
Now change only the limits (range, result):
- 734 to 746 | 3.89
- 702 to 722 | 3.28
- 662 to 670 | 4.06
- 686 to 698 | 4.25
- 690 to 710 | 4.18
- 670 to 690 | 4.15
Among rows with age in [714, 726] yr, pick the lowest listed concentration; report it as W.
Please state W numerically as 1.25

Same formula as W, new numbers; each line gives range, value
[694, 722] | 1.84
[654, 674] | 4.04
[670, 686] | 4.07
